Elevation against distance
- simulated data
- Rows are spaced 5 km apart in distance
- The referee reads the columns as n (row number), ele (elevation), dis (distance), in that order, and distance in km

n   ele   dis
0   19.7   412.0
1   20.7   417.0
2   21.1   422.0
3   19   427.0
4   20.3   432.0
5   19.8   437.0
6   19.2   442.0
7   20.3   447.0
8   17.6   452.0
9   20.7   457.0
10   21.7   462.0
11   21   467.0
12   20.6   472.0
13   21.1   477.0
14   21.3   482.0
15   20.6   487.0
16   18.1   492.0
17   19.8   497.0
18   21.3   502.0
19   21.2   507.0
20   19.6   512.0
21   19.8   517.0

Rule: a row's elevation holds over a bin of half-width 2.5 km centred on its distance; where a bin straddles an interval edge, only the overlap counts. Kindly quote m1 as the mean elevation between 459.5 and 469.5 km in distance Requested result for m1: 21.4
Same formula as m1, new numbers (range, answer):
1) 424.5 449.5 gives 19.7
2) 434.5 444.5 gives 19.5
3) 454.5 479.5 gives 21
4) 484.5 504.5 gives 19.9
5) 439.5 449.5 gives 19.8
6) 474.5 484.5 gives 21.2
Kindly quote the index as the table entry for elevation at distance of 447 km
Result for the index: 20.3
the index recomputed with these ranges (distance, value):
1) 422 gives 21.1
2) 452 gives 17.6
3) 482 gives 21.3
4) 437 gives 19.8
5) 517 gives 19.8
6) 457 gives 20.7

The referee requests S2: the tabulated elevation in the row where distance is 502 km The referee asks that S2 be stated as 21.3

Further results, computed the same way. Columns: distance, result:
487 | 20.6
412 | 19.7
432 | 20.3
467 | 21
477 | 21.1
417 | 20.7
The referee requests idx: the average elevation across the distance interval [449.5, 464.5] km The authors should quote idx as 20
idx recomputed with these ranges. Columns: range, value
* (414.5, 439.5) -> 20.2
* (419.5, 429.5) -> 20.1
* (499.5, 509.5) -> 21.2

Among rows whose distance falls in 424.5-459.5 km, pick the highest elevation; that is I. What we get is 20.7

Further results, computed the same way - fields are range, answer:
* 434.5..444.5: 19.8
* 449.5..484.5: 21.7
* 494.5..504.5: 21.3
